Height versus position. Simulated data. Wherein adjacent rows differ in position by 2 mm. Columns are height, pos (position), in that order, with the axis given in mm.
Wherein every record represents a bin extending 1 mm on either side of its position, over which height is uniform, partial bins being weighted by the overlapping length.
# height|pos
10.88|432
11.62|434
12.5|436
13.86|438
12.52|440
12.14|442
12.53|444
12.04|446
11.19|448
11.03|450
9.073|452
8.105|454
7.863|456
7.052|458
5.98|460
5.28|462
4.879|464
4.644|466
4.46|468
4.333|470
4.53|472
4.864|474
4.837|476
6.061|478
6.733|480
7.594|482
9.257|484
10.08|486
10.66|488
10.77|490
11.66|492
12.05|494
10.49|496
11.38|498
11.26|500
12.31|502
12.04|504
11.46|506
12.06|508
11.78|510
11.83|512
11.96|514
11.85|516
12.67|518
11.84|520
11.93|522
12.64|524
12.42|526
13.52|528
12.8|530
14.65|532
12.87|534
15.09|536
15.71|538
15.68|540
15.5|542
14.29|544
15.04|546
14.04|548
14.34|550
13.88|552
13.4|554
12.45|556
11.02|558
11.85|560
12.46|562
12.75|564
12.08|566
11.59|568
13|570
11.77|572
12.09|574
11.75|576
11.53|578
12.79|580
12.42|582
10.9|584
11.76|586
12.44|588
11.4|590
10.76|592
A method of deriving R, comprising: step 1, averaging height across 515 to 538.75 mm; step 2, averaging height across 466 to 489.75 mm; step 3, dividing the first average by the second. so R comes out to 2.0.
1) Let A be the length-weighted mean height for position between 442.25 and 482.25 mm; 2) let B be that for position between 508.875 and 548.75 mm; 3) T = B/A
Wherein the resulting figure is 1.9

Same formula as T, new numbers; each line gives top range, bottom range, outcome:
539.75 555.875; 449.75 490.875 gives 2.06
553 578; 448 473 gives 1.83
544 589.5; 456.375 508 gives 1.52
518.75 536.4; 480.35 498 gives 1.27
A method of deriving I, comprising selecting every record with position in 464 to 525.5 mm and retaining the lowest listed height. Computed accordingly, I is 4.333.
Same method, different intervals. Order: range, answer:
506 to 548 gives 11.46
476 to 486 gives 4.837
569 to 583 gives 11.53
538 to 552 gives 13.88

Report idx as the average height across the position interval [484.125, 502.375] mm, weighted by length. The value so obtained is 11.1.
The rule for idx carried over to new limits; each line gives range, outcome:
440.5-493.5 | 8.07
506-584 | 12.9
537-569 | 13.5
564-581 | 12.1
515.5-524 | 12.2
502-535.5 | 12.4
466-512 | 9.08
